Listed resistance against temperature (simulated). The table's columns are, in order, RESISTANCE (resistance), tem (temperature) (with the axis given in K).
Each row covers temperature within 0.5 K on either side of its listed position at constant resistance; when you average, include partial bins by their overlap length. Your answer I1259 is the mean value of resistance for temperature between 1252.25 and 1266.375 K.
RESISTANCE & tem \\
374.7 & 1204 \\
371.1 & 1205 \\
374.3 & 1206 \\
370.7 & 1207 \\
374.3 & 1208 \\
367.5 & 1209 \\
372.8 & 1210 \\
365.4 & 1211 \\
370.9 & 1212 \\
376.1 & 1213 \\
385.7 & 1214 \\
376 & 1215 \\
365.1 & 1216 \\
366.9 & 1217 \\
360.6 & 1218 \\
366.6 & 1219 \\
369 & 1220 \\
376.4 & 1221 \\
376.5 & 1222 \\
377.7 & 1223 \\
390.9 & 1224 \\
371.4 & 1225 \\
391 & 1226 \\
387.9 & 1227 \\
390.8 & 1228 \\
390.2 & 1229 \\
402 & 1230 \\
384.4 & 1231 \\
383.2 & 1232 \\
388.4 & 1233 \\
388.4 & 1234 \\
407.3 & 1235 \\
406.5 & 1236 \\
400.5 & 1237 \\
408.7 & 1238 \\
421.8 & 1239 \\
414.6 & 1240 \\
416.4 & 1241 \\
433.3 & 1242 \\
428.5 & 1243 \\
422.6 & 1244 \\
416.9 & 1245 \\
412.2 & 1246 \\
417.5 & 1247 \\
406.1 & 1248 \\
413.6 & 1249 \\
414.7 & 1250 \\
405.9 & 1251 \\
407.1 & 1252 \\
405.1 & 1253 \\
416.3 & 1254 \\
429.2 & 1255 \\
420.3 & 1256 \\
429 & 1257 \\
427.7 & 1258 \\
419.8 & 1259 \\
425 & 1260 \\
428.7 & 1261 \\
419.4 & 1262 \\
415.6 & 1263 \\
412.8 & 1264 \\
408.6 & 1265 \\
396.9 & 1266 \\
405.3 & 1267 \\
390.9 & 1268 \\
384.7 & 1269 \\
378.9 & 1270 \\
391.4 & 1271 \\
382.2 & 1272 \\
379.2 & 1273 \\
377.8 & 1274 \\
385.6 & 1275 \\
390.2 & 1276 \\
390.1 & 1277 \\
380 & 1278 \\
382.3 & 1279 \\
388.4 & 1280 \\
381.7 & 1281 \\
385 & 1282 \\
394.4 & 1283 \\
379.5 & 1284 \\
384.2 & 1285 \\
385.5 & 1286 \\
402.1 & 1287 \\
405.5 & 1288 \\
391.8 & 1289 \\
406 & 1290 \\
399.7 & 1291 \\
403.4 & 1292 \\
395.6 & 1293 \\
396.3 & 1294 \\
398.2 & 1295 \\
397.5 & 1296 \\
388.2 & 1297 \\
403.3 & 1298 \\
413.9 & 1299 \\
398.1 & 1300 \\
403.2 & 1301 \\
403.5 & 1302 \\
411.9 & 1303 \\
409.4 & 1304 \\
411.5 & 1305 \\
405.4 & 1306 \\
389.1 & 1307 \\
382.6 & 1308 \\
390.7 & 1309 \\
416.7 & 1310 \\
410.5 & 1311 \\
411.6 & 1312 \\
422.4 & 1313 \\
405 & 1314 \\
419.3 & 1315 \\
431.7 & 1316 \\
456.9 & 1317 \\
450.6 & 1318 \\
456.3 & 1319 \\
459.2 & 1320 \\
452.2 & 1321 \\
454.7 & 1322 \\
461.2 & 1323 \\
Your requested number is 418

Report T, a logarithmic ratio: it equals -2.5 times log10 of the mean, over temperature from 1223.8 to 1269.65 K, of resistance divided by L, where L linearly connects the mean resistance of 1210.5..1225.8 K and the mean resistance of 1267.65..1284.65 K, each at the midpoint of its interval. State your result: -0.08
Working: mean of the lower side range 373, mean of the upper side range 385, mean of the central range 408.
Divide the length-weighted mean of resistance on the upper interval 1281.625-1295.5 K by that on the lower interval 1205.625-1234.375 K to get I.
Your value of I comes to 1.04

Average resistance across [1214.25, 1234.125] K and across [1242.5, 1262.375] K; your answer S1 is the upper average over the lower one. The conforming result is 1.10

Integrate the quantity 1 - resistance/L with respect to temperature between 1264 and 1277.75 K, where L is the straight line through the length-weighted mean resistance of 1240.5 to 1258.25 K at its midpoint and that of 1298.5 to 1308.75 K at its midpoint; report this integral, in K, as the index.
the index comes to 0.7 K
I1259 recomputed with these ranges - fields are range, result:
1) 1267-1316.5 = 397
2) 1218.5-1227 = 378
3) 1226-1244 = 403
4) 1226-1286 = 402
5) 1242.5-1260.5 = 418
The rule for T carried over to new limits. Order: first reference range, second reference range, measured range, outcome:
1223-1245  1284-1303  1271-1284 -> 0.04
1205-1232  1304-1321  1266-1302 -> 0.04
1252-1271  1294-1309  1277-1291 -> 0.04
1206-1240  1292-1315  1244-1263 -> -0.07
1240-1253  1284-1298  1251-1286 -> 0.02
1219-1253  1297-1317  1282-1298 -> 0.03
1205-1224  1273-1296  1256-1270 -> -0.07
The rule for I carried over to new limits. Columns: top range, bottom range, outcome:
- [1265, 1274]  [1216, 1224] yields 1.05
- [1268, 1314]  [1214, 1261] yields 0.99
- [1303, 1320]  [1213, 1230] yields 1.10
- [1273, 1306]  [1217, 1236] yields 1.03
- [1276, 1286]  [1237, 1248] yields 0.92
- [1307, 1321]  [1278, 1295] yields 1.08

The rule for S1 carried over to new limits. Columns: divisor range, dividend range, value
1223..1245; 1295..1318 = 1.02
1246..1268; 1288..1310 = 0.97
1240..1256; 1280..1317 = 0.96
